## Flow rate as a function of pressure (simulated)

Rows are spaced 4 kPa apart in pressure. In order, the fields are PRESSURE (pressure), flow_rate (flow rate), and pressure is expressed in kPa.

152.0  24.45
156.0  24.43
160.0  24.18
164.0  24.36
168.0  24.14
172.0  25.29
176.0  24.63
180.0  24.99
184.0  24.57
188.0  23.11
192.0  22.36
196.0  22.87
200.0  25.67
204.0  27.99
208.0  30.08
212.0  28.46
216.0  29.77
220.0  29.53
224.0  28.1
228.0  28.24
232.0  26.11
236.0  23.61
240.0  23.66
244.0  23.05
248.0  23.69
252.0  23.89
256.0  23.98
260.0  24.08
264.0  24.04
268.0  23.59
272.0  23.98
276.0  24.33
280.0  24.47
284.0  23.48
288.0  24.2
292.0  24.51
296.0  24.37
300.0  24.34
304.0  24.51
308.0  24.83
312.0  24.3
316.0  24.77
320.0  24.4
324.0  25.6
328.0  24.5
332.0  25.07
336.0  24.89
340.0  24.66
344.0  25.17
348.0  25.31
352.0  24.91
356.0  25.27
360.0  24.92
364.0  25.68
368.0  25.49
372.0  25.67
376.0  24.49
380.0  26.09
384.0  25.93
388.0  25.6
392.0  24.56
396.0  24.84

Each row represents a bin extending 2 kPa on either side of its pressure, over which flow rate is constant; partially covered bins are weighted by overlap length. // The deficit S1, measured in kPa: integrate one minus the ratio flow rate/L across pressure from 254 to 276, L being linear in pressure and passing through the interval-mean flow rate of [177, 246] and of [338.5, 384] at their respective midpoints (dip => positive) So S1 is 1.5 kPa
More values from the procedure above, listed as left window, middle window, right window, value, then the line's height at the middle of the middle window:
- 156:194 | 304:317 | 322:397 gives 0.17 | 24.9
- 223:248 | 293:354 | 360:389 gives 1.53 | 25.4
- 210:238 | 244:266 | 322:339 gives 2.49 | 26.9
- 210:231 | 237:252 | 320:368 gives 2.39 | 28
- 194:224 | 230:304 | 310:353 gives 6.47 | 26.4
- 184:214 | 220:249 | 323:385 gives 0.04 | 25.6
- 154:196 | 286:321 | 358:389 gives 0.75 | 25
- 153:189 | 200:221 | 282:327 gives -3.74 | 24.5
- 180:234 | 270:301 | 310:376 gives 1.80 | 25.7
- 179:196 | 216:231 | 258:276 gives -3.06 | 23.8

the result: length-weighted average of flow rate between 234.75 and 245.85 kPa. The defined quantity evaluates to 23.4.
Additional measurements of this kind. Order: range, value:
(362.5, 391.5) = 25.5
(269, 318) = 24.3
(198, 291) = 25.6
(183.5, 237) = 26.6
